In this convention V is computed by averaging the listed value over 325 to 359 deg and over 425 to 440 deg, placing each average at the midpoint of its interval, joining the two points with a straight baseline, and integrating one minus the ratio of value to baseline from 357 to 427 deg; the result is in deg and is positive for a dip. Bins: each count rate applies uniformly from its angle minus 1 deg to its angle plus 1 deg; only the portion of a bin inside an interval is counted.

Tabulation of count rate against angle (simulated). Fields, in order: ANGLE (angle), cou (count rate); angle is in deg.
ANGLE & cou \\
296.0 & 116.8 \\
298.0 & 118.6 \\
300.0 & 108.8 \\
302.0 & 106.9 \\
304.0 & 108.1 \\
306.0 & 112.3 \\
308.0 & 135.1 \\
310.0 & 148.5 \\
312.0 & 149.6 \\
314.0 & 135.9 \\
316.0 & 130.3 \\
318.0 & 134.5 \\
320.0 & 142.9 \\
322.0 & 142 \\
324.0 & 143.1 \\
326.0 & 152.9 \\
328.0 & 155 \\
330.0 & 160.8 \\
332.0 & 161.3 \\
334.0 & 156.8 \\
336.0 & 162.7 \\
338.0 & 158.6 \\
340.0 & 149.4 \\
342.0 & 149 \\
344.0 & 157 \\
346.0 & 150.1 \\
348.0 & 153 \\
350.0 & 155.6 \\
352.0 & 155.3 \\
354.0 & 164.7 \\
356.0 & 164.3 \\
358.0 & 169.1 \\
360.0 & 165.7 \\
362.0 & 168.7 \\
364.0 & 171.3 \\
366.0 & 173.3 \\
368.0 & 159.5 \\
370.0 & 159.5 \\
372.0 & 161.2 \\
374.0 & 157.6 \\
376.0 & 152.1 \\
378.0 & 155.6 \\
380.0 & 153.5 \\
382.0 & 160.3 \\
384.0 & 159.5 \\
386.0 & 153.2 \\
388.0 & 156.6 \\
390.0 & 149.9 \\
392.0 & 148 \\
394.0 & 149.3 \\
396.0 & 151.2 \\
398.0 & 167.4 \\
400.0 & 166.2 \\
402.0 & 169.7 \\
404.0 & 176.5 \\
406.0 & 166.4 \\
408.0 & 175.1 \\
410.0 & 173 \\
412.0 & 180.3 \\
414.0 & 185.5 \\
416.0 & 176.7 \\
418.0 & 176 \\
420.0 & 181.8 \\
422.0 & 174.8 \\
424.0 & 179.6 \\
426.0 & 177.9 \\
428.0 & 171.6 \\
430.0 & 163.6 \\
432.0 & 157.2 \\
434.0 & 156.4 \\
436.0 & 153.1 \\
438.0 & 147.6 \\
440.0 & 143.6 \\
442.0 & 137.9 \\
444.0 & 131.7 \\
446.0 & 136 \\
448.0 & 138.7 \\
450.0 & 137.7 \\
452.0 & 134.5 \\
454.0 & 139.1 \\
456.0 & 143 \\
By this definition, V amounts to -3.1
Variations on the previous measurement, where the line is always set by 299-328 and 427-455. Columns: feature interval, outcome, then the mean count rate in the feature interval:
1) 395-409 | -2.5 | 168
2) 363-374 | -2.0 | 164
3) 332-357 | -3.7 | 157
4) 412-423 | -2.7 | 179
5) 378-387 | -1.0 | 157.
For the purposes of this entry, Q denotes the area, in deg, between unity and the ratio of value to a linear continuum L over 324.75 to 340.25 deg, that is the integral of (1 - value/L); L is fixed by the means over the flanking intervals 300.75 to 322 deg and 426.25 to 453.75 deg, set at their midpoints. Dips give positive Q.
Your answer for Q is -2.8 deg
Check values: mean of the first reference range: 131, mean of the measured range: 157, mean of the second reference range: 148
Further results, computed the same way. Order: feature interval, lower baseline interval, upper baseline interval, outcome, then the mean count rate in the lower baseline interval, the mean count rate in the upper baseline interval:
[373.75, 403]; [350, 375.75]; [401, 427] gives 2.3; 163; 176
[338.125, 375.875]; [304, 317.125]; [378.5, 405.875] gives -3.1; 133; 159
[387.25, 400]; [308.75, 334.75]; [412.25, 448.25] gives 0.2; 147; 161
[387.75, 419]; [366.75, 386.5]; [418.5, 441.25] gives -1.2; 158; 164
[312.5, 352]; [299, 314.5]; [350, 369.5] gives -1.6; 125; 165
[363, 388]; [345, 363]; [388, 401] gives -0.3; 161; 155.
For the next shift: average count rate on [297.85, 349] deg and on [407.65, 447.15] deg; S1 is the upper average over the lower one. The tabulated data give 1.15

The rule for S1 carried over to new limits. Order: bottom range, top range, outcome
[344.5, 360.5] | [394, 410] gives 1.05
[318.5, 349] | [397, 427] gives 1.15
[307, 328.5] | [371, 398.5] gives 1.09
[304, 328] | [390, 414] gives 1.20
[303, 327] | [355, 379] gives 1.20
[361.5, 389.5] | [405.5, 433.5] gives 1.09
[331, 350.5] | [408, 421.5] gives 1.15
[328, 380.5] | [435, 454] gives 0.88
